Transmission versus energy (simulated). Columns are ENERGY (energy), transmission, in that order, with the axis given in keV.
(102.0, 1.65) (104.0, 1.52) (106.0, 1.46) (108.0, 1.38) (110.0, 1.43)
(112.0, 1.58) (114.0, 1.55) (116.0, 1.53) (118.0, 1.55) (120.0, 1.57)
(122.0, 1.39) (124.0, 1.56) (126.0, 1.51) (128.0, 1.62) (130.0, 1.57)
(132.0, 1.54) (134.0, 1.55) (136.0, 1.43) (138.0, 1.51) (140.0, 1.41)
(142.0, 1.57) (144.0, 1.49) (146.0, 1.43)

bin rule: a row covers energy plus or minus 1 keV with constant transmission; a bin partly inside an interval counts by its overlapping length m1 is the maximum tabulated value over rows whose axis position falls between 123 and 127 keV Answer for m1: 1.56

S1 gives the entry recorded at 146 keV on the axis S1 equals 1.43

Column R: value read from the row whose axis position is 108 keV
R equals 1.38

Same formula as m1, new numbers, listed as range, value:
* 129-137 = 1.57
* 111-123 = 1.58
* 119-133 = 1.62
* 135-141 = 1.51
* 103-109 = 1.52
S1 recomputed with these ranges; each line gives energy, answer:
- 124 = 1.56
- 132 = 1.54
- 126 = 1.51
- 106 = 1.46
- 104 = 1.52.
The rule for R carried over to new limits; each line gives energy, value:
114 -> 1.55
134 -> 1.55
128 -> 1.62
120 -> 1.57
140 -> 1.41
